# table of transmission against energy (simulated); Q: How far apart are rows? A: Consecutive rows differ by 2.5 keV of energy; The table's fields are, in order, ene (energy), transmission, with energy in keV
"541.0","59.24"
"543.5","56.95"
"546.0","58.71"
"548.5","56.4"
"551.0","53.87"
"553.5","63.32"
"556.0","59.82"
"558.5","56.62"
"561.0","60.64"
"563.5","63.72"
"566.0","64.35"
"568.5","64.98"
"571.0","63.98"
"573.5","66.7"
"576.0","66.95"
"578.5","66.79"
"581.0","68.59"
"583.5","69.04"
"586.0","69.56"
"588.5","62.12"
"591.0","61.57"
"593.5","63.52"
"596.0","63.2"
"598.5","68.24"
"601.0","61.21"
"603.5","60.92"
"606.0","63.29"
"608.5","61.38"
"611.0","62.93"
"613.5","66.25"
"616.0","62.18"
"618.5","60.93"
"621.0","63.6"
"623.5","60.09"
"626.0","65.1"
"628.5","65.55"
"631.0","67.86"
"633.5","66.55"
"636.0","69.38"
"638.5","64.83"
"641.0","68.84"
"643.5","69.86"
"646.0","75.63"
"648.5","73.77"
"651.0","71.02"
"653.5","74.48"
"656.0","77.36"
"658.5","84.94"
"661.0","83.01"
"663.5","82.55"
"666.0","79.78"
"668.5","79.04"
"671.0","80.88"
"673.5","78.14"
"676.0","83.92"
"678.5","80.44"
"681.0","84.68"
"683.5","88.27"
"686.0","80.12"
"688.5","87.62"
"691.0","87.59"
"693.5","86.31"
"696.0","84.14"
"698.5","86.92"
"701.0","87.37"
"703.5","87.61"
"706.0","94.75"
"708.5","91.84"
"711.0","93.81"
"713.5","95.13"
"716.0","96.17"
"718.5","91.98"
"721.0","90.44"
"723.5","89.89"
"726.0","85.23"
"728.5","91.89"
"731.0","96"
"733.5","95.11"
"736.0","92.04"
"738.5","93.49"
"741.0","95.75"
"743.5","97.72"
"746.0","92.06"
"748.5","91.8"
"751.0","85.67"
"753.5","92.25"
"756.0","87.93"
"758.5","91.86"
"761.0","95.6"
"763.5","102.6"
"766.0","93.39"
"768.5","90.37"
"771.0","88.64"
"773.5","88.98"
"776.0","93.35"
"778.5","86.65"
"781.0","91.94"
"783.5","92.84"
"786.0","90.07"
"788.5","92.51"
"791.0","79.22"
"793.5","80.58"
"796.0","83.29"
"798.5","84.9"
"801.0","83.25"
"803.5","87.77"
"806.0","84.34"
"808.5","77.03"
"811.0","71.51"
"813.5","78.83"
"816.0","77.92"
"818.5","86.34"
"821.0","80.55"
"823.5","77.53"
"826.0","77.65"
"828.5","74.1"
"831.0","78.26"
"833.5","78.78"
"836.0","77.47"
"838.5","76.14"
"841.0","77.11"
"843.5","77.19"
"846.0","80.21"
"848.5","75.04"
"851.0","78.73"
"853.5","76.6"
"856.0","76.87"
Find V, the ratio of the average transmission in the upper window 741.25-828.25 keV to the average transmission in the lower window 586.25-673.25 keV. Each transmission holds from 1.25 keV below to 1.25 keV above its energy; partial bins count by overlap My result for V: 1.26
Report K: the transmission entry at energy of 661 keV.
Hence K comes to 83.01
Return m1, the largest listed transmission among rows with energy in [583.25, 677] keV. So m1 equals 84.94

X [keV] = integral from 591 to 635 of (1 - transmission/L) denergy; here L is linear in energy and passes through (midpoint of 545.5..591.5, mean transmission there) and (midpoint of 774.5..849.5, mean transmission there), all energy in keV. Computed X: 1.9 keV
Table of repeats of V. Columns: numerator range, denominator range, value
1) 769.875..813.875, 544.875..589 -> 1.35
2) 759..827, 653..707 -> 1.03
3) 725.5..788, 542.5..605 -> 1.47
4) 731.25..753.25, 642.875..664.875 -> 1.21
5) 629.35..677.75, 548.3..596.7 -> 1.19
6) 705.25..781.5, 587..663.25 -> 1.37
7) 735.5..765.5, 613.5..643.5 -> 1.43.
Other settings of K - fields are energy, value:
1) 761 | 95.6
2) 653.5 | 74.48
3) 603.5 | 60.92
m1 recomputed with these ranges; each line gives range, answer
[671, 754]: 97.72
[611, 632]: 67.86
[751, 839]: 102.6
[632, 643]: 69.38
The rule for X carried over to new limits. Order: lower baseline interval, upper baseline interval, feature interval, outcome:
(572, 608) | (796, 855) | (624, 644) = 0.2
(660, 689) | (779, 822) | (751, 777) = -2.8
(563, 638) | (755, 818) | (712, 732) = -3.2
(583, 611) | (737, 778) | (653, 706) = -3.3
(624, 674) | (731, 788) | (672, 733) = -4.2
